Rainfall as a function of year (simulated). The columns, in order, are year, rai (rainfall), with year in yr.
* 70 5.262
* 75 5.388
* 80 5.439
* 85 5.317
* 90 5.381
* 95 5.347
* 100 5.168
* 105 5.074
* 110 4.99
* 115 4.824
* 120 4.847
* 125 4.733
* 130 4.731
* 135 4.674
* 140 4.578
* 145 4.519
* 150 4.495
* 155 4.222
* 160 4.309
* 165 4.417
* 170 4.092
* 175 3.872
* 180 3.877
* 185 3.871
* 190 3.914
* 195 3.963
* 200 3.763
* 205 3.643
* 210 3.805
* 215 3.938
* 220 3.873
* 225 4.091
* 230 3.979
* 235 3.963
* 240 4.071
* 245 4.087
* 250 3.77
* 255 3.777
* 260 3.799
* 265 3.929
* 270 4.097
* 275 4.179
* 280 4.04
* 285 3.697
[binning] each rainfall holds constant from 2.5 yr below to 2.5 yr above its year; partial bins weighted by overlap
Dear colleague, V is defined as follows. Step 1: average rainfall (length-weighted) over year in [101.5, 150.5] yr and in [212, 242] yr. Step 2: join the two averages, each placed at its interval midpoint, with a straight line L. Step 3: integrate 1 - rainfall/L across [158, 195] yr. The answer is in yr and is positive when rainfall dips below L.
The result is 2.8 yr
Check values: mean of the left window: 4.77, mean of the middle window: 4.04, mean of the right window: 3.98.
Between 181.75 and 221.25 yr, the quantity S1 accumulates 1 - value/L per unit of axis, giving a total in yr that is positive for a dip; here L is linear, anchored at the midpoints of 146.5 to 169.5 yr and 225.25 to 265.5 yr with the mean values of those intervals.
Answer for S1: 2.8 yr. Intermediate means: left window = 4.34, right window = 3.93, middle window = 3.85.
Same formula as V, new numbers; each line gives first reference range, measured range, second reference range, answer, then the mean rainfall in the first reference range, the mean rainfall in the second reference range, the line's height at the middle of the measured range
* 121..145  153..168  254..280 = 0.7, 4.67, 3.97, 4.53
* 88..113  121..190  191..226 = 2.7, 5.18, 3.86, 4.51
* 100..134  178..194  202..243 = 1.3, 4.88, 3.92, 4.25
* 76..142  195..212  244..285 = 2.3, 5.02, 3.94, 4.36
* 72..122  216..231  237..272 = 0.7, 5.18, 3.93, 4.18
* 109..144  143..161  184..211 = 0.1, 4.75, 3.83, 4.42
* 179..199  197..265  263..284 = 1.3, 3.9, 4.04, 3.97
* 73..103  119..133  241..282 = 0.8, 5.33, 3.96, 5.03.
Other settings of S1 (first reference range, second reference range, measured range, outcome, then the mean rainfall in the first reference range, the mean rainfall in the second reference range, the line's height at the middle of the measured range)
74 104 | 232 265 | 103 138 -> 1.5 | 5.32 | 3.91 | 5.05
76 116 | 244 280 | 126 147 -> 1.2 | 5.21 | 3.95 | 4.91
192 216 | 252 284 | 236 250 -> -0.4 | 3.82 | 3.95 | 3.9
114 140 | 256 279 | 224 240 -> 0.6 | 4.74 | 3.99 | 4.18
